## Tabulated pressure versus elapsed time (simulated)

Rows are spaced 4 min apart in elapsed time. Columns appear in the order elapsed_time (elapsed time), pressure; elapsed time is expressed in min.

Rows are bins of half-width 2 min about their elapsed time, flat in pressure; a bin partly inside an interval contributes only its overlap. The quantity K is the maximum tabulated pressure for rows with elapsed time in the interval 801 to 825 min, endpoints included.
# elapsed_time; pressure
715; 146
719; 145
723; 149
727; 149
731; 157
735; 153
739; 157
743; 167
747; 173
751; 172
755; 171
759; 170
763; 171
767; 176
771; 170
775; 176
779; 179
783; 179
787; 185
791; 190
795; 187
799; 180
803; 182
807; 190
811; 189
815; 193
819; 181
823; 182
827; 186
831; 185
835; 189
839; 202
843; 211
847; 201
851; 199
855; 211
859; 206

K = 193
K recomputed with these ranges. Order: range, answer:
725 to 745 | 167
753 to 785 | 179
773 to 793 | 190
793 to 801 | 187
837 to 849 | 211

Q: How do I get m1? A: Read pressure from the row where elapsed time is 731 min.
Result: 157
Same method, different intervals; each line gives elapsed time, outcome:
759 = 170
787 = 185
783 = 179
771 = 170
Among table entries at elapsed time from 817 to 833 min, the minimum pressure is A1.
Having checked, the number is 181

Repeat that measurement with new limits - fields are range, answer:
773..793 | 176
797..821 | 180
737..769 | 157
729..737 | 153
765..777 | 170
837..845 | 202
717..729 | 145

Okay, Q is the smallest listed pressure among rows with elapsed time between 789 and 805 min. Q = 180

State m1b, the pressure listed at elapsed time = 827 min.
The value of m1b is 186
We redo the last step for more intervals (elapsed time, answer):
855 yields 211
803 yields 182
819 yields 181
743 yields 167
